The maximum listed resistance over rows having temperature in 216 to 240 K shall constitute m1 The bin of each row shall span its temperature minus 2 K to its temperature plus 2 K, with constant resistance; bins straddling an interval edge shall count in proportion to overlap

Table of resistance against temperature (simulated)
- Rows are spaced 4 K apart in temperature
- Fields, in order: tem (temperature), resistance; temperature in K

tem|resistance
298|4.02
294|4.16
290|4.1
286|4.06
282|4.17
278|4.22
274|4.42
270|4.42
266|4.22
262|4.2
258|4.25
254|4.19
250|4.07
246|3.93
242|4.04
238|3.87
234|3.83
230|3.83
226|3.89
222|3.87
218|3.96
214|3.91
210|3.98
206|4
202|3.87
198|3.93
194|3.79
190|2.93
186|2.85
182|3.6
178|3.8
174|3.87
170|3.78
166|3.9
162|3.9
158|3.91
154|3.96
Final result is 3.96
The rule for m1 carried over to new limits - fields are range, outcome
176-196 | 3.8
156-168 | 3.91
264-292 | 4.42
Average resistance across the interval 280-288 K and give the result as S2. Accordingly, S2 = 4.12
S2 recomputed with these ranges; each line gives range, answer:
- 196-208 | 3.93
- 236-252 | 3.98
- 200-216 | 3.94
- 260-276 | 4.32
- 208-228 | 3.92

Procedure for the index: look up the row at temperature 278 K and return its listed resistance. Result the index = 4.22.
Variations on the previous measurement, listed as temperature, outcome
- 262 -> 4.2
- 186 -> 2.85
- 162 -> 3.9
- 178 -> 3.8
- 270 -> 4.42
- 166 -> 3.9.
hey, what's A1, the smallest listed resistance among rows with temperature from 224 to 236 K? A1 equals 3.83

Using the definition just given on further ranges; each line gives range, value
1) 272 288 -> 4.06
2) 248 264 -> 4.07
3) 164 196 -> 2.85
